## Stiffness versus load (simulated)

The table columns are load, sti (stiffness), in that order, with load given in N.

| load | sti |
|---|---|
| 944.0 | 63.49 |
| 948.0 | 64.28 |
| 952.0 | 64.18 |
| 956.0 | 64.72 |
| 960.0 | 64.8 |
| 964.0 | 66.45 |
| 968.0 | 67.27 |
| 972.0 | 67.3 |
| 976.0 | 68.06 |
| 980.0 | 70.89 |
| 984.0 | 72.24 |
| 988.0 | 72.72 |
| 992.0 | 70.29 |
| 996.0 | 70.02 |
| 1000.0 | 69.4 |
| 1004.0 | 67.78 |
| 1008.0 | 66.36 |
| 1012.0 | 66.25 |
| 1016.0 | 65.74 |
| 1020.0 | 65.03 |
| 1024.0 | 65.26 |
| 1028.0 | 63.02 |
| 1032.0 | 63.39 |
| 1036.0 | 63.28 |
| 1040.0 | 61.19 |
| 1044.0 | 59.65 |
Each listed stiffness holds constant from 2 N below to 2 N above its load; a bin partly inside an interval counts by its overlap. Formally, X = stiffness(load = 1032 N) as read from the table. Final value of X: 63.39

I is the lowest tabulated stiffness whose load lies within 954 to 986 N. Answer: 64.72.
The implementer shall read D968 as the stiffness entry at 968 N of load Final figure 67.27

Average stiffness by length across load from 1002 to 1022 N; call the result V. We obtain 66.2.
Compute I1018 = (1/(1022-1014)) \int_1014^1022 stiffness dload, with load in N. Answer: 65.4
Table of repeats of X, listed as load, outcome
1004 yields 67.78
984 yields 72.24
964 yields 66.45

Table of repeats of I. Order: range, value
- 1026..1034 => 63.02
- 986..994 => 70.29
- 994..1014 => 66.25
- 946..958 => 64.18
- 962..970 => 66.45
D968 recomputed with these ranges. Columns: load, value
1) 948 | 64.28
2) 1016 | 65.74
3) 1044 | 59.65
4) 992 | 70.29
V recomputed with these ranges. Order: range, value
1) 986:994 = 71.5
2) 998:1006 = 68.6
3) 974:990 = 71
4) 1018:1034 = 64.2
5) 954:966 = 65.3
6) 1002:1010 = 67.1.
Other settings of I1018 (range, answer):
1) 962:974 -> 67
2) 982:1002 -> 70.9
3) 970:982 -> 68.8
